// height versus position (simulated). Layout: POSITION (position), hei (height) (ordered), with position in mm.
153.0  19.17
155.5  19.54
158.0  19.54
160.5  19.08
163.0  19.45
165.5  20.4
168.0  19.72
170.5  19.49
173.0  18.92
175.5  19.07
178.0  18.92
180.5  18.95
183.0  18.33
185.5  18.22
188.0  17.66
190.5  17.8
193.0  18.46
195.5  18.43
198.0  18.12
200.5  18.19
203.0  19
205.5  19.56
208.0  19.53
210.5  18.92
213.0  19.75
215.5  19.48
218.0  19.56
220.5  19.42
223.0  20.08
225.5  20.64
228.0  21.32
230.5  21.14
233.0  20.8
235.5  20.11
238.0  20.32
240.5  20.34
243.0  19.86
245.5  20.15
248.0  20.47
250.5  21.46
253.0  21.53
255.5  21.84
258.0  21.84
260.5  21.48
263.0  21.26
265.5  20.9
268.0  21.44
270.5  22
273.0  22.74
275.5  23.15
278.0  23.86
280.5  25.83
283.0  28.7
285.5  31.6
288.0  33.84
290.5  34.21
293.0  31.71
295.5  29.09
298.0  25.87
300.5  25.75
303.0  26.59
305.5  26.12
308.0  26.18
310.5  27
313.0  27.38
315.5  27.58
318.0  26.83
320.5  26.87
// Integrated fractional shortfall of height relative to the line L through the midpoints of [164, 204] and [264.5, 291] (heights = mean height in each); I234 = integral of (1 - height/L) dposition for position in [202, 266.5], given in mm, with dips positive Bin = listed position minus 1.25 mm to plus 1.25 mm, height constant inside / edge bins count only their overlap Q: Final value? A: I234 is 6.2 mm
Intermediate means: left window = 18.7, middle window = 20.4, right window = 26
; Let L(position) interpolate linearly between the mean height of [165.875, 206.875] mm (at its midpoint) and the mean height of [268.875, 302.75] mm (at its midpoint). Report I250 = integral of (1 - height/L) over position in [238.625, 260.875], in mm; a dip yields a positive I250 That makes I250 3.06 mm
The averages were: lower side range 18.7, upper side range 27.5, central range 21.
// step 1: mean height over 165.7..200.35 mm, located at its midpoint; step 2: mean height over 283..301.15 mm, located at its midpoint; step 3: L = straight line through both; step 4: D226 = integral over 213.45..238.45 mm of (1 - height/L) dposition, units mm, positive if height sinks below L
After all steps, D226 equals 3.2 mm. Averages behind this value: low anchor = 18.7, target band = 20.3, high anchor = 30.3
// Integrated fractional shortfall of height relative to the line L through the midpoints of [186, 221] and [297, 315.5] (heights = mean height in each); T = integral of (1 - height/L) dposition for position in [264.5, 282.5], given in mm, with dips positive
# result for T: 0.7 mm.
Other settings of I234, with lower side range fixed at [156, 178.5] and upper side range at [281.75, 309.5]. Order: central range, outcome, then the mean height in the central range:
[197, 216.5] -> 2.88 mm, 19.1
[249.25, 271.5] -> 4.10 mm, 21.5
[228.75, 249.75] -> 3.69 mm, 20.4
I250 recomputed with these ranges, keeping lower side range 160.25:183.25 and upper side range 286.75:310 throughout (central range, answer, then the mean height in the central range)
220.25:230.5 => 1.2 mm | 20.6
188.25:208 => 2.5 mm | 18.5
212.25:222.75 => 1.4 mm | 19.6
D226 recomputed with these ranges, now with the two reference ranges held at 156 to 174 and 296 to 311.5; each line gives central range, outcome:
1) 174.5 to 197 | 2.3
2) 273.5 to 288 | -1.0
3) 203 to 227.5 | 2.6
